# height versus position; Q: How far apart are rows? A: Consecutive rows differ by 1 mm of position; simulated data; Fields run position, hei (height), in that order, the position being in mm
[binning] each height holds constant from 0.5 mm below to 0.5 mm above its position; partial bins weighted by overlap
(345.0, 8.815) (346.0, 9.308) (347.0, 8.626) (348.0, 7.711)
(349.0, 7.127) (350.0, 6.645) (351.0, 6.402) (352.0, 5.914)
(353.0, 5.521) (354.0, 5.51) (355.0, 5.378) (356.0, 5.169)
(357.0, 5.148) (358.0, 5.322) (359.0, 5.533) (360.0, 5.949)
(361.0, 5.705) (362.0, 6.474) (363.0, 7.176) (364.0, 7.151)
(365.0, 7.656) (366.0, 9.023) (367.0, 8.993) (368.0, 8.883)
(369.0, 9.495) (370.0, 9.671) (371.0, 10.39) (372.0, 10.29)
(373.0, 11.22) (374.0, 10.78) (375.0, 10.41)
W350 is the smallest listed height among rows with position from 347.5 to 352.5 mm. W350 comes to 5.914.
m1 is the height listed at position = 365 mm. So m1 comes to 7.656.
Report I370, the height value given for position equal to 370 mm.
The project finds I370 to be 9.671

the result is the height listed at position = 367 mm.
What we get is 8.993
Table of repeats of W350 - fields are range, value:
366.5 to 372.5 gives 8.883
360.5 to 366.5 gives 5.705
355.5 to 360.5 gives 5.148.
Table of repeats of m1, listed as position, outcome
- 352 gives 5.914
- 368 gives 8.883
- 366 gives 9.023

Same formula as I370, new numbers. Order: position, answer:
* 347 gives 8.626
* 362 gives 6.474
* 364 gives 7.151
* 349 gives 7.127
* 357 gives 5.148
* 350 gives 6.645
